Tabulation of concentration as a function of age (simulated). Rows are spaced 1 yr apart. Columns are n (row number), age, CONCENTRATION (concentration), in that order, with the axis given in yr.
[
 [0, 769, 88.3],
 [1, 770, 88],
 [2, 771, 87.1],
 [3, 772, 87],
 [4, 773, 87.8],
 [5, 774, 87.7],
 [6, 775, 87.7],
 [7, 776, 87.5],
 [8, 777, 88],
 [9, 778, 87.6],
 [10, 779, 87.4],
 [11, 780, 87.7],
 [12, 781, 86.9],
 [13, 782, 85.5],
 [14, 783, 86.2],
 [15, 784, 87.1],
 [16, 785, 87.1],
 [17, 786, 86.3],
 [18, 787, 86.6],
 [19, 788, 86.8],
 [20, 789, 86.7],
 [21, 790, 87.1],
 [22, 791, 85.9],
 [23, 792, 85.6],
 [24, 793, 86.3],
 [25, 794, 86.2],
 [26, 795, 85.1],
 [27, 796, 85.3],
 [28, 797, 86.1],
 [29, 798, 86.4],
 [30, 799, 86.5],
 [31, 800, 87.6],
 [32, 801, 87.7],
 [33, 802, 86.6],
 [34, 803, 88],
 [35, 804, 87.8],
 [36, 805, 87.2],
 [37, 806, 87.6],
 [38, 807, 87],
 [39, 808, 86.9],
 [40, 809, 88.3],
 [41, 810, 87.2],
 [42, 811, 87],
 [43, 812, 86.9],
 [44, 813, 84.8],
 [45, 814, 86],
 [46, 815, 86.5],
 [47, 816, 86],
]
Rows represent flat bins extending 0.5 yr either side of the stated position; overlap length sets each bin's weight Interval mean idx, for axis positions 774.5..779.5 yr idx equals 87.6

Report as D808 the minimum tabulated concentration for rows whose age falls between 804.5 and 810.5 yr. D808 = 86.9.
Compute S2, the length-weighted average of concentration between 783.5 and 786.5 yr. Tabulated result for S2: 86.8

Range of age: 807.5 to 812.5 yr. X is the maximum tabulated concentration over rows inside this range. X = 88.3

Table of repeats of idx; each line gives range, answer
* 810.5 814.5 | 86.2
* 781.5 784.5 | 86.3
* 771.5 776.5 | 87.5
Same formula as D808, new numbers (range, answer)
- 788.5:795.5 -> 85.1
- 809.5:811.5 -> 87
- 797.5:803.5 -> 86.4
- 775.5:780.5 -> 87.4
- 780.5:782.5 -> 85.5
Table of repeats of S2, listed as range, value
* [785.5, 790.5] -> 86.7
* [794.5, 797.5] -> 85.5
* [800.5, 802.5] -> 87.2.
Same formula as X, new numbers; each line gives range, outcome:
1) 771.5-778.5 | 88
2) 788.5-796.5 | 87.1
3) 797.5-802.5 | 87.7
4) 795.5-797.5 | 86.1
